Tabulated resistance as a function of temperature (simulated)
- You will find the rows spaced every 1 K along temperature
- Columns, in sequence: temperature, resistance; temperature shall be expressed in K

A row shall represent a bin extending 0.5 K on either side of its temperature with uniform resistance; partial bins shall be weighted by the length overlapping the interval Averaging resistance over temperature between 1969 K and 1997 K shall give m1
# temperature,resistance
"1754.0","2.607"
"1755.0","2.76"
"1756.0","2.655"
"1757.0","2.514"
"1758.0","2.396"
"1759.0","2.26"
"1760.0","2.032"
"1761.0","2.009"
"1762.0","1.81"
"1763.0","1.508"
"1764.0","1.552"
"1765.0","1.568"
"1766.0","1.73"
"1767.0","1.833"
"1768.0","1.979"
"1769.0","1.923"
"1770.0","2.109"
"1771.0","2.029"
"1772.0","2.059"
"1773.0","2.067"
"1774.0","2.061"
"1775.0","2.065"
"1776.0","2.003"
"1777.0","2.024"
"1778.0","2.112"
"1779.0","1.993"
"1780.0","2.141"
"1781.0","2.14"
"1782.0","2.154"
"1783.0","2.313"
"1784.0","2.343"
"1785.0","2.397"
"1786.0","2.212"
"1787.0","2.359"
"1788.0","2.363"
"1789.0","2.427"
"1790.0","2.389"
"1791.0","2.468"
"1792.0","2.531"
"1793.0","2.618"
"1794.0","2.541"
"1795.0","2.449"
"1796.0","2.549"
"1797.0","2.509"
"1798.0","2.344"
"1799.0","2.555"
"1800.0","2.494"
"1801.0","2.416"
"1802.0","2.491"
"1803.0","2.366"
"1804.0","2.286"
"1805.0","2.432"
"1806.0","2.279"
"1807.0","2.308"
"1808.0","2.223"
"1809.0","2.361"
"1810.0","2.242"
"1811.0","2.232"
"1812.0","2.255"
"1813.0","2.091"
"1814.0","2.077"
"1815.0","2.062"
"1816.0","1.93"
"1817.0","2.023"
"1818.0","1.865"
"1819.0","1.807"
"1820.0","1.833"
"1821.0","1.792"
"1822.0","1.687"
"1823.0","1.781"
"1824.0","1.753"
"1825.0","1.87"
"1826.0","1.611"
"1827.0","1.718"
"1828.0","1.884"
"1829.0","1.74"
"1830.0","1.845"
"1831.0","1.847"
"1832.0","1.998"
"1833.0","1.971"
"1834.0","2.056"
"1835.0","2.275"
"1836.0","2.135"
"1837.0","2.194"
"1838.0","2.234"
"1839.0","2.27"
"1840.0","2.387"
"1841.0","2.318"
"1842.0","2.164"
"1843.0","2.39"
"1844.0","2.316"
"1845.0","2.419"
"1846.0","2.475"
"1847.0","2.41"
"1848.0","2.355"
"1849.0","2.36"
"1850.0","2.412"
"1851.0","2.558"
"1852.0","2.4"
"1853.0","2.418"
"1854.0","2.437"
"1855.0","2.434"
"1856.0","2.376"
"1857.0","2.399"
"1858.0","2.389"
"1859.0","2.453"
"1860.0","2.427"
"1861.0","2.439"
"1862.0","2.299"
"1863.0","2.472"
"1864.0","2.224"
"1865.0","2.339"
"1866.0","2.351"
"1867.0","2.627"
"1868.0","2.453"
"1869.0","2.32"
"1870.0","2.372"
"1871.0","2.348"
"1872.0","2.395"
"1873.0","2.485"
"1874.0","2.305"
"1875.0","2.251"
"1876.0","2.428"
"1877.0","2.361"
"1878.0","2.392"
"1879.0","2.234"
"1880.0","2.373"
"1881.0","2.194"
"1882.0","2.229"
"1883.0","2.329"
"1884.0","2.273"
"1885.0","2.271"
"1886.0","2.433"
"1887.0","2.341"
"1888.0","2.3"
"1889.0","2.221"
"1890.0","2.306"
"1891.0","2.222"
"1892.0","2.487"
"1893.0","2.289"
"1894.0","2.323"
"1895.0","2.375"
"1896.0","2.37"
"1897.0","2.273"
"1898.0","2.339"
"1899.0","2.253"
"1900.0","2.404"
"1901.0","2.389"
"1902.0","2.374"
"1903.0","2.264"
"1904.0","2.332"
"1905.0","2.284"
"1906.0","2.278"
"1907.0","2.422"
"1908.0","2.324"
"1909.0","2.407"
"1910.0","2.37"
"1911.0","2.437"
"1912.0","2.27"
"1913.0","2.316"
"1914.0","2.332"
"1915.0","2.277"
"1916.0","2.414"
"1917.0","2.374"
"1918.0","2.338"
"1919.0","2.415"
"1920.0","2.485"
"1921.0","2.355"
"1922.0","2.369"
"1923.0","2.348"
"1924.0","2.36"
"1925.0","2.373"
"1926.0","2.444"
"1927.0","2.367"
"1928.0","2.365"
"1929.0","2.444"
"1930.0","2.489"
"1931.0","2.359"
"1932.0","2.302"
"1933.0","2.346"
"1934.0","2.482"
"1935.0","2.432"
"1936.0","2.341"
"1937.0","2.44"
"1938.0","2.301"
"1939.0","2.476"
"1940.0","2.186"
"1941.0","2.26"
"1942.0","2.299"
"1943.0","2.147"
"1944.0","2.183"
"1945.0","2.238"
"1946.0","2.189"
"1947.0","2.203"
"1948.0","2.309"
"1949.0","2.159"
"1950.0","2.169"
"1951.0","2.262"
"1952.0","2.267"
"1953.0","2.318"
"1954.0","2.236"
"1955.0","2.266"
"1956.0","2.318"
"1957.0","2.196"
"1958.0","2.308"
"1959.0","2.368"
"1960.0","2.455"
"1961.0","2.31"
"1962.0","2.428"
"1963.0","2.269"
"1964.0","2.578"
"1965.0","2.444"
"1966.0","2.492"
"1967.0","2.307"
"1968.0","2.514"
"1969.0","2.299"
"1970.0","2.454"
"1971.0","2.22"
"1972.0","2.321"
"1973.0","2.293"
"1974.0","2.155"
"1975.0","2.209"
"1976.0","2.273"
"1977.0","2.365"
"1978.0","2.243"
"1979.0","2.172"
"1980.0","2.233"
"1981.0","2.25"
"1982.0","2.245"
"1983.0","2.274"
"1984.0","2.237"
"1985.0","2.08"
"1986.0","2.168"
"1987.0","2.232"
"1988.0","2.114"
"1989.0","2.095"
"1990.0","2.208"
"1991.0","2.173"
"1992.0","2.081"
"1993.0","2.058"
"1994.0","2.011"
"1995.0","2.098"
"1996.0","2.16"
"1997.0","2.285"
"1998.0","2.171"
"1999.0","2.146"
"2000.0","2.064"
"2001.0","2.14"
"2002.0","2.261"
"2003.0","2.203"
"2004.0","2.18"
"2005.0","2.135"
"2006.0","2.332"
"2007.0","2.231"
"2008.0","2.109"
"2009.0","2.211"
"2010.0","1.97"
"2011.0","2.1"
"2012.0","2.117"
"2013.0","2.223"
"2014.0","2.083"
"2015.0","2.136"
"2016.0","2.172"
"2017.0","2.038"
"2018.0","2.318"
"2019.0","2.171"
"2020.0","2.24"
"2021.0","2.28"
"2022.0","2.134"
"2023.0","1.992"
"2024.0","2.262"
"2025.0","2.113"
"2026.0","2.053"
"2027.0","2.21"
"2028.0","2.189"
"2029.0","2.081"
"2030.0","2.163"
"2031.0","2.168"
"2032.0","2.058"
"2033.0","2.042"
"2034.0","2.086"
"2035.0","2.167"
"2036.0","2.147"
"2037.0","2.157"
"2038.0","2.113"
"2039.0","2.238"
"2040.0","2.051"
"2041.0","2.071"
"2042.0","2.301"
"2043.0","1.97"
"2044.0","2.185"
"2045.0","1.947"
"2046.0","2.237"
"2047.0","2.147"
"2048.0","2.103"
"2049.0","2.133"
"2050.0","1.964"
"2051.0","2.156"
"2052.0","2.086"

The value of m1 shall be 2.2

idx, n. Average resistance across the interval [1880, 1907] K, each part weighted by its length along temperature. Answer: 2.32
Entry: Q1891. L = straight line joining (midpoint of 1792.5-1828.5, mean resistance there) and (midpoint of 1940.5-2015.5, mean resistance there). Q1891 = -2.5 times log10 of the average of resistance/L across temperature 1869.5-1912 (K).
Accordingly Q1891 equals -0.07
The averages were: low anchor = 2.16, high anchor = 2.23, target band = 2.33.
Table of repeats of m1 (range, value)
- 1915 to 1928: 2.38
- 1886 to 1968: 2.34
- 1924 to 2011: 2.26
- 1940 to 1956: 2.23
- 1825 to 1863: 2.24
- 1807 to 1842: 2.02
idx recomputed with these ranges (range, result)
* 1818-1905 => 2.25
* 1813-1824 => 1.89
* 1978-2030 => 2.16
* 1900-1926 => 2.36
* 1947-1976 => 2.32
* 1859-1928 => 2.35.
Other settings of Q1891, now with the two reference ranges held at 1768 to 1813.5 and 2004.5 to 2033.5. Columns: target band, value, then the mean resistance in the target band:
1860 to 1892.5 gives -0.06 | 2.35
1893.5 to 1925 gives -0.07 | 2.35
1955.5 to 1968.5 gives -0.10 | 2.38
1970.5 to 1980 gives -0.04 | 2.25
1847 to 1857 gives -0.08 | 2.42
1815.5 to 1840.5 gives 0.16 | 1.94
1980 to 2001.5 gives 0.00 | 2.16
